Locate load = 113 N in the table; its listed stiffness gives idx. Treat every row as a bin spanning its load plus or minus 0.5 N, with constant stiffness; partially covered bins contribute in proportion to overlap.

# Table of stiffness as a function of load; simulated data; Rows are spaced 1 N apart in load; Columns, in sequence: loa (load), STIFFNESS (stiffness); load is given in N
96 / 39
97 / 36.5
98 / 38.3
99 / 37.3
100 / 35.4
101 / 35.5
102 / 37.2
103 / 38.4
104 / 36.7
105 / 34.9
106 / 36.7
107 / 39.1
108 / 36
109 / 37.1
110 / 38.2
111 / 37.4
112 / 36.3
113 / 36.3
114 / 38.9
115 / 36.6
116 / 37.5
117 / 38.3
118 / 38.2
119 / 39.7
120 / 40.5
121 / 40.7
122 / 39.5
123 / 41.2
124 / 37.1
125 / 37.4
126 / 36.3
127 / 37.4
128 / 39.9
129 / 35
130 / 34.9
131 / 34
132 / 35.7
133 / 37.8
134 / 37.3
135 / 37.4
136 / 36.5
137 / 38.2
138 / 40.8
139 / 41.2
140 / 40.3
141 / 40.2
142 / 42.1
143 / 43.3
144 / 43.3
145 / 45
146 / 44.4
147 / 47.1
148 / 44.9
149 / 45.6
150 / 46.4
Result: 36.3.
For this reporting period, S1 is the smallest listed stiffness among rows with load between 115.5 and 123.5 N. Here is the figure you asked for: 37.5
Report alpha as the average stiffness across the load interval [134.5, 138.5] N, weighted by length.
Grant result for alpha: 38.2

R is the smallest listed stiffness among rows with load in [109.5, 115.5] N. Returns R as 36.3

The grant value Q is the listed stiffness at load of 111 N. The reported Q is 37.4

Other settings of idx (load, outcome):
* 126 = 36.3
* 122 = 39.5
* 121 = 40.7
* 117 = 38.3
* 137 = 38.2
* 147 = 47.1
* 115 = 36.6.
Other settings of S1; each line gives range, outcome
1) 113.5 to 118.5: 36.6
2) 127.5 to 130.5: 34.9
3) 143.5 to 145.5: 43.3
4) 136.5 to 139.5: 38.2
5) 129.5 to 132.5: 34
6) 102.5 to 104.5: 36.7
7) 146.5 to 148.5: 44.9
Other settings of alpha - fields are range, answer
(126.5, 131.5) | 36.2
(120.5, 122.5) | 40.1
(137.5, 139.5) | 41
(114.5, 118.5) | 37.6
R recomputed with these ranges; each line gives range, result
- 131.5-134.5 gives 35.7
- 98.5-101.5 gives 35.4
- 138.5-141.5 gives 40.2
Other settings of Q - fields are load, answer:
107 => 39.1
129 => 35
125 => 37.4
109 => 37.1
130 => 34.9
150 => 46.4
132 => 35.7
